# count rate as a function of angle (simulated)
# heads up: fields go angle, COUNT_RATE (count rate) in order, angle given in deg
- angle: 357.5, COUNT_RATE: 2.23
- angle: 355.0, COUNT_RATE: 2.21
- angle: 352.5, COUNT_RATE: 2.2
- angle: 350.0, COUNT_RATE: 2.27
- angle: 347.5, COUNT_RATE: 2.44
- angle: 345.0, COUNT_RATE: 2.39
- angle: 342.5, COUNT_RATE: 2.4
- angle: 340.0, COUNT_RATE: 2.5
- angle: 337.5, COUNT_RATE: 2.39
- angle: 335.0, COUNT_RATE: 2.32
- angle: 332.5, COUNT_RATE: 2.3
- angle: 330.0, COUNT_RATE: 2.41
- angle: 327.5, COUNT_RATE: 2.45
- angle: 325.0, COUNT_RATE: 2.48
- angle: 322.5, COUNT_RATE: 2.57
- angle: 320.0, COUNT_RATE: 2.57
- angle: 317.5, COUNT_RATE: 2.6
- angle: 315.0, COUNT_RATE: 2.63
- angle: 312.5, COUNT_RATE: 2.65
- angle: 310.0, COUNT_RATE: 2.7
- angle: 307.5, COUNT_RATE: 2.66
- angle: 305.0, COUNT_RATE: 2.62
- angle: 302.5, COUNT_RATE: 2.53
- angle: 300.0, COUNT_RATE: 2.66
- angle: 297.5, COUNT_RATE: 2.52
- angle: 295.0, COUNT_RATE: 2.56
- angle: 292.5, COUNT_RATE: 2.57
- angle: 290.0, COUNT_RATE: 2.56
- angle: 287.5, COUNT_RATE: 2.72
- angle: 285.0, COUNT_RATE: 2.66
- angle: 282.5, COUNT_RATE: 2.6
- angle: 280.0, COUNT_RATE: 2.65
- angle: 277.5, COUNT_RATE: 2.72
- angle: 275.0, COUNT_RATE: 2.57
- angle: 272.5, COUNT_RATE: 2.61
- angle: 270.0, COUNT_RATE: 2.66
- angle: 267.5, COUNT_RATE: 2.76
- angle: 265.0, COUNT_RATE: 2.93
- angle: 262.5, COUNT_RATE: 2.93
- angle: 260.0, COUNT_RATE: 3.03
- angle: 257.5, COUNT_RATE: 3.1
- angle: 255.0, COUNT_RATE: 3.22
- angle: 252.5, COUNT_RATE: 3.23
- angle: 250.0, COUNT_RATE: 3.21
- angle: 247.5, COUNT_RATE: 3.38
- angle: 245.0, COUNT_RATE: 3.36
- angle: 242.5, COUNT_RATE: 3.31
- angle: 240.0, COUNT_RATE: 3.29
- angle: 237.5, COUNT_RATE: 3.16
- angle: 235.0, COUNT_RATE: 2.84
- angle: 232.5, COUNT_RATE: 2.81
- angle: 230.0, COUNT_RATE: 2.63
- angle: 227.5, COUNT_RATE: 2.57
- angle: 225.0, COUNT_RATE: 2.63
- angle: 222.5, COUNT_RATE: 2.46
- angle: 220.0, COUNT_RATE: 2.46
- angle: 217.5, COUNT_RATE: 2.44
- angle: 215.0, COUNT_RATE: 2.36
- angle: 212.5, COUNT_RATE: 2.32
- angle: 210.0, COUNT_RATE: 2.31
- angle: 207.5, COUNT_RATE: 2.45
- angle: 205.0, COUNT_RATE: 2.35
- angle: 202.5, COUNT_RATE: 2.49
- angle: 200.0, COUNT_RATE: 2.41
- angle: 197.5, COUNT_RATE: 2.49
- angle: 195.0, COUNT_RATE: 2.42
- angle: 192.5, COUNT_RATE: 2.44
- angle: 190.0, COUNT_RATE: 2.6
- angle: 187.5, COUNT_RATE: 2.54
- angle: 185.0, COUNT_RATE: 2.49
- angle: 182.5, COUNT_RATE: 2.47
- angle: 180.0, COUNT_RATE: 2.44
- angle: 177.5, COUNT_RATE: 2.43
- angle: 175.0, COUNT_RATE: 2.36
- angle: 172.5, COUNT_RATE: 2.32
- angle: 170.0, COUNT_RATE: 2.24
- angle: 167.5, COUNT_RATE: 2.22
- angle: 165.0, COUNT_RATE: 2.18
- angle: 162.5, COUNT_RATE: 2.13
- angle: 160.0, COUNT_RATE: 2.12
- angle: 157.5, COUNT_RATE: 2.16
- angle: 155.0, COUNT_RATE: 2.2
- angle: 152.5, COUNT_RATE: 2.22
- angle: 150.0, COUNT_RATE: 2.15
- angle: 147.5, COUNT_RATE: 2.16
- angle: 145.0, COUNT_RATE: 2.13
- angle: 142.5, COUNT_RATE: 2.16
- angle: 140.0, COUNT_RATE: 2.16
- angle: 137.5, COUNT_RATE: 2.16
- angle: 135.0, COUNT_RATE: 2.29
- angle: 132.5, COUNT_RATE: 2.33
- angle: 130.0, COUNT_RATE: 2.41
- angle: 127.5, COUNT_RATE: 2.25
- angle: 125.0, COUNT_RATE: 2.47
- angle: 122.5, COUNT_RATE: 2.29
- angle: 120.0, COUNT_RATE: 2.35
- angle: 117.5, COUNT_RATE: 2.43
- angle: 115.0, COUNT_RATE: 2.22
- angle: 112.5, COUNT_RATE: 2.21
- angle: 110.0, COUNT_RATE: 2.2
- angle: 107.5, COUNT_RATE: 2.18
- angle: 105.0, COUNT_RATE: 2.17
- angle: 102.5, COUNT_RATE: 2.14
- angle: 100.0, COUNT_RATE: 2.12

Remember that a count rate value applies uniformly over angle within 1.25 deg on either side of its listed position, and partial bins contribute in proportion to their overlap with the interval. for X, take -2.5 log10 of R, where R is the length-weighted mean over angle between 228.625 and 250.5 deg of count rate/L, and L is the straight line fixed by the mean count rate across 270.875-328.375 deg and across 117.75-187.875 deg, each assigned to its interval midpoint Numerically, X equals -0.25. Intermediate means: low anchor 2.28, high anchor 2.6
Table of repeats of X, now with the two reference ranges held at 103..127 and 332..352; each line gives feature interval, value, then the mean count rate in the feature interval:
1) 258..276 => -0.195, 2.8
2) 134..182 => 0.032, 2.23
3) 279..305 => -0.111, 2.6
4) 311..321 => -0.111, 2.62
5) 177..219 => -0.059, 2.44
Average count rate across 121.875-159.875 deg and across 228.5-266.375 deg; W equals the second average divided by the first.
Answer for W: 1.38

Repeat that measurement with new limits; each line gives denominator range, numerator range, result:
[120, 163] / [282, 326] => 1.17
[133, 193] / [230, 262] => 1.37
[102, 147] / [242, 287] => 1.30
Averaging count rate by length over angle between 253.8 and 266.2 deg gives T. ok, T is 3.04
